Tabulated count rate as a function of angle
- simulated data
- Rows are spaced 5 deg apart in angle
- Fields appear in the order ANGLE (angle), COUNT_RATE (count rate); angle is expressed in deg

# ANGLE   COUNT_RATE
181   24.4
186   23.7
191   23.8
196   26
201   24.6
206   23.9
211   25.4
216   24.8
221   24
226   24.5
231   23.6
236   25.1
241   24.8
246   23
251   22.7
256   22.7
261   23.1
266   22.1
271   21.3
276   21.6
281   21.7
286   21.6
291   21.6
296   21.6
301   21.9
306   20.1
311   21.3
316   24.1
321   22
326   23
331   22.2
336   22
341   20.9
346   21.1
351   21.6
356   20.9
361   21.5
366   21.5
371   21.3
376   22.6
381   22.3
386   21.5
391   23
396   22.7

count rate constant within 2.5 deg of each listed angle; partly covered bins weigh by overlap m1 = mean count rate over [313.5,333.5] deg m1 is 22.8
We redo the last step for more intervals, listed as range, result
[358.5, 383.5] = 21.8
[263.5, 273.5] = 21.7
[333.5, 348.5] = 21.3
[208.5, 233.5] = 24.5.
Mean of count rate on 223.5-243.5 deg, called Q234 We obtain 24.5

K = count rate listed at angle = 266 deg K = 22.1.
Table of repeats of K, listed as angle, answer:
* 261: 23.1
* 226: 24.5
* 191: 23.8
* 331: 22.2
